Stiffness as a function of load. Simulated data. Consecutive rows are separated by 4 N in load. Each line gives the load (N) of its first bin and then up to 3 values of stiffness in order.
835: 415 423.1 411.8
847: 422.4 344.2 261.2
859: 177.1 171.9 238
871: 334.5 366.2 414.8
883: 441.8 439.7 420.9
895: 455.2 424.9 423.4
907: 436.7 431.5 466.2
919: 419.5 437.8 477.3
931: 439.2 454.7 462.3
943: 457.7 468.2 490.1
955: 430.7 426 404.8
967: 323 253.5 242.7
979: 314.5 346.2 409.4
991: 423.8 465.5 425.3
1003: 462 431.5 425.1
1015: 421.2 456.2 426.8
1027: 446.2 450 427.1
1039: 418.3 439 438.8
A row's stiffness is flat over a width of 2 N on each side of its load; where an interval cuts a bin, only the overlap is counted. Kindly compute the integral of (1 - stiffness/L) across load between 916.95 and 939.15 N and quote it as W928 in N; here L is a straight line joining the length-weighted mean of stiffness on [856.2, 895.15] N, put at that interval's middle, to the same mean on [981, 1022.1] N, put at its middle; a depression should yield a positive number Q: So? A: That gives -4.2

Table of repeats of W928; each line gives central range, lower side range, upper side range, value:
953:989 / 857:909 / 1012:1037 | 5.2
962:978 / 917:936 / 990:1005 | 5.2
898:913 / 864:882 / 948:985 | -3.7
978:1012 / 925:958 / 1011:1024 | 2.1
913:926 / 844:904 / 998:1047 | -2.2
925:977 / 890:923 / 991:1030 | 3.2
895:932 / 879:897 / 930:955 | 0.6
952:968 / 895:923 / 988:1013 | 1.1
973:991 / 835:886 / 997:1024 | 3.4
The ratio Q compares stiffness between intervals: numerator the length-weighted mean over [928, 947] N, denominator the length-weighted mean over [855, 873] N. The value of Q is 2.0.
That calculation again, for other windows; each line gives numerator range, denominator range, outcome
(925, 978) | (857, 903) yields 1.15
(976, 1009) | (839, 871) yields 1.35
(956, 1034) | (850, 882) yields 1.37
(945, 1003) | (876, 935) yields 0.89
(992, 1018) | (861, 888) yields 1.29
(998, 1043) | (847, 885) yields 1.40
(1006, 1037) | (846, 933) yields 1.14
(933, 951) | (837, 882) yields 1.42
